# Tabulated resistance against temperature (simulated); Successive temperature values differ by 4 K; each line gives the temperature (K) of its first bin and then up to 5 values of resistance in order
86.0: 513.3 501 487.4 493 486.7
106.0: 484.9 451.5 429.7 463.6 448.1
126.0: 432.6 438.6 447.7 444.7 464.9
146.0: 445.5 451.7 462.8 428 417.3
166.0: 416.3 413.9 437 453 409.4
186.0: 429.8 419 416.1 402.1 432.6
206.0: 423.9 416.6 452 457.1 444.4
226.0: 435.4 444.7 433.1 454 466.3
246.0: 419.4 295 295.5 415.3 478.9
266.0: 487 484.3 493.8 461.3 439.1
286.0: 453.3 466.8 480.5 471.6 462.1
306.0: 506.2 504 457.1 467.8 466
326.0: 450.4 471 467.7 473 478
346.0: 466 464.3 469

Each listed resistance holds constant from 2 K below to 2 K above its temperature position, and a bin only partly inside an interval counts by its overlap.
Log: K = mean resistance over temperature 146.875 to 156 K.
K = 456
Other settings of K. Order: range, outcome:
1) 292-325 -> 476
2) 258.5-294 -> 469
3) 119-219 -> 434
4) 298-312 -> 488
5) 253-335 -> 463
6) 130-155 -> 451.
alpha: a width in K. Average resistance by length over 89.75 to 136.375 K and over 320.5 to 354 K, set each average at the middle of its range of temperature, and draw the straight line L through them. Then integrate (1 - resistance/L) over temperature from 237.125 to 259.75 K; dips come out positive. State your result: 3.8 K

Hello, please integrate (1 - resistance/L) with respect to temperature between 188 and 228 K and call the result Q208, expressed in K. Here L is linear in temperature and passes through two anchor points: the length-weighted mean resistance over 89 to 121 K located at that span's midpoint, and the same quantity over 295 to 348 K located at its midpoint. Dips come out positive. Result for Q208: 3.6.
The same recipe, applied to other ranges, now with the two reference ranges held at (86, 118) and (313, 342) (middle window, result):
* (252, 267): 1.8 K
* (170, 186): 1.5 K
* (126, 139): 0.9 K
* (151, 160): 0.5 K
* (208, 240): 2.0 K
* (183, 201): 2.1 K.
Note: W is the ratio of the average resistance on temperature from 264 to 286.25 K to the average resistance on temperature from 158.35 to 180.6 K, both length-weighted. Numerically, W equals 1.10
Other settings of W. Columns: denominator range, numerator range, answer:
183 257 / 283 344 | 1.13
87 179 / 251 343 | 1.02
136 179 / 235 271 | 0.96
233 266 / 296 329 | 1.15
